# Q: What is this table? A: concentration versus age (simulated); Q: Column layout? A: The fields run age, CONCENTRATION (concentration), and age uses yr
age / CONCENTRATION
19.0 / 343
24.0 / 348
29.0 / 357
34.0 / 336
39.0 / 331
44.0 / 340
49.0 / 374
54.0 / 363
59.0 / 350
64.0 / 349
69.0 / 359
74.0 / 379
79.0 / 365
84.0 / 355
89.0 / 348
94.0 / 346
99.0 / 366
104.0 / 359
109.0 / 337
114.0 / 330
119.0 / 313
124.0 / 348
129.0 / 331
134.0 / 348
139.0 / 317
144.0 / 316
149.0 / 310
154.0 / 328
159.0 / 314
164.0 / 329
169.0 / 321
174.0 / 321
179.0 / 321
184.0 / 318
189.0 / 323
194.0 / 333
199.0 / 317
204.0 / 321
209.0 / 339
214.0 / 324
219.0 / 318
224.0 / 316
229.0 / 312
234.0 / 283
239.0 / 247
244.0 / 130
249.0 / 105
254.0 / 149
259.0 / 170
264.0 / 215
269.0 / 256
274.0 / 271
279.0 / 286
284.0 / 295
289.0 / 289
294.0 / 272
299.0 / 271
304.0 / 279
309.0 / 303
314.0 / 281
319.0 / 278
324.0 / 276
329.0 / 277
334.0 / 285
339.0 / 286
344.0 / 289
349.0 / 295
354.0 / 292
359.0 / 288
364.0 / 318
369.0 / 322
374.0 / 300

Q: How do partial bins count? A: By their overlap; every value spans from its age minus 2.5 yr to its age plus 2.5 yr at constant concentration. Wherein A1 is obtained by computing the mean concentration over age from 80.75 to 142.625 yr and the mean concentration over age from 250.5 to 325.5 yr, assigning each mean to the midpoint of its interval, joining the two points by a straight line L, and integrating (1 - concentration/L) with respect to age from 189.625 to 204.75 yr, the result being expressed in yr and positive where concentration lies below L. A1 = -1.2 yr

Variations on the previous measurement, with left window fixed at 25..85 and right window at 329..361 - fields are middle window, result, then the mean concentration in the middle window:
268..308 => 2.93 yr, 279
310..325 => 0.69 yr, 281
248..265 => 8.19 yr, 160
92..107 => -0.53 yr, 357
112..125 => 0.45 yr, 328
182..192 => 0.10 yr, 321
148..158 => 0.38 yr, 320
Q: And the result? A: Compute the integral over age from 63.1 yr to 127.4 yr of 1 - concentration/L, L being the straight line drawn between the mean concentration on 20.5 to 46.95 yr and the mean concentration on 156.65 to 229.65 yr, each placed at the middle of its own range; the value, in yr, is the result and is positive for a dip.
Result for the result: -2.9 yr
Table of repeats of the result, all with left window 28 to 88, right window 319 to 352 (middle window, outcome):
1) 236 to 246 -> 3.6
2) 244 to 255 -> 6.5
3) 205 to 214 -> -0.4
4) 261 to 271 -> 2.3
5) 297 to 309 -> 0.5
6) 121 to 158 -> 0.7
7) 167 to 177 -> 0.1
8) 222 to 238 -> 0.7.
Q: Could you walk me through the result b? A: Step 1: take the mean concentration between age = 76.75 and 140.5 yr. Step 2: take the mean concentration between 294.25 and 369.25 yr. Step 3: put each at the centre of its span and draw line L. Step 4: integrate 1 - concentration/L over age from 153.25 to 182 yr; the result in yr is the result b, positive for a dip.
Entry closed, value 0.6 yr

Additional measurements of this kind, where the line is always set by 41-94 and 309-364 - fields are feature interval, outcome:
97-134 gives 0.4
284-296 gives 0.6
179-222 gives -0.2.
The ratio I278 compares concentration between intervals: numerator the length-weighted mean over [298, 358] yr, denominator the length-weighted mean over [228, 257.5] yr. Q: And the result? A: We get 1.4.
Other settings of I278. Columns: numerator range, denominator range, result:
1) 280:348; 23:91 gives 0.80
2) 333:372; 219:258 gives 1.32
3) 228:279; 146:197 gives 0.67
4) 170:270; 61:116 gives 0.77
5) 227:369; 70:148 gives 0.76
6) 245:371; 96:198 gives 0.80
